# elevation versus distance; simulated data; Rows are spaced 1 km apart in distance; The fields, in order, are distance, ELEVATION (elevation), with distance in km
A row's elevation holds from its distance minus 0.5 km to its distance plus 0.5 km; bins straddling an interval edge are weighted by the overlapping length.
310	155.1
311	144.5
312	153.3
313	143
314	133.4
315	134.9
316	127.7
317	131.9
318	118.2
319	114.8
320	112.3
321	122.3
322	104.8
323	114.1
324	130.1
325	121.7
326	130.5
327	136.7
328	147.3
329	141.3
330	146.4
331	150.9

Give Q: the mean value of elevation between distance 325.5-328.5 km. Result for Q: 138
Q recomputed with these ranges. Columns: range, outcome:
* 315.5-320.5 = 121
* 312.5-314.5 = 138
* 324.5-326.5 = 126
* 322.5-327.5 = 127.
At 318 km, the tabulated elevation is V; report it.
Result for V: 118.2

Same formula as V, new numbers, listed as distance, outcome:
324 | 130.1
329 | 141.3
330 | 146.4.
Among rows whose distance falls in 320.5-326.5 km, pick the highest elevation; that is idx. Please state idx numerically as 130.5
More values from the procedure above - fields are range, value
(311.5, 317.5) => 153.3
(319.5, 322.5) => 122.3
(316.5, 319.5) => 131.9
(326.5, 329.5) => 147.3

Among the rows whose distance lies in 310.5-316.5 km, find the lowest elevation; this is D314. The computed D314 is 127.7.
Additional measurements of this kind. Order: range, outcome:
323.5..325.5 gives 121.7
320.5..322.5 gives 104.8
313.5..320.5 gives 112.3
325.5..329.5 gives 130.5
